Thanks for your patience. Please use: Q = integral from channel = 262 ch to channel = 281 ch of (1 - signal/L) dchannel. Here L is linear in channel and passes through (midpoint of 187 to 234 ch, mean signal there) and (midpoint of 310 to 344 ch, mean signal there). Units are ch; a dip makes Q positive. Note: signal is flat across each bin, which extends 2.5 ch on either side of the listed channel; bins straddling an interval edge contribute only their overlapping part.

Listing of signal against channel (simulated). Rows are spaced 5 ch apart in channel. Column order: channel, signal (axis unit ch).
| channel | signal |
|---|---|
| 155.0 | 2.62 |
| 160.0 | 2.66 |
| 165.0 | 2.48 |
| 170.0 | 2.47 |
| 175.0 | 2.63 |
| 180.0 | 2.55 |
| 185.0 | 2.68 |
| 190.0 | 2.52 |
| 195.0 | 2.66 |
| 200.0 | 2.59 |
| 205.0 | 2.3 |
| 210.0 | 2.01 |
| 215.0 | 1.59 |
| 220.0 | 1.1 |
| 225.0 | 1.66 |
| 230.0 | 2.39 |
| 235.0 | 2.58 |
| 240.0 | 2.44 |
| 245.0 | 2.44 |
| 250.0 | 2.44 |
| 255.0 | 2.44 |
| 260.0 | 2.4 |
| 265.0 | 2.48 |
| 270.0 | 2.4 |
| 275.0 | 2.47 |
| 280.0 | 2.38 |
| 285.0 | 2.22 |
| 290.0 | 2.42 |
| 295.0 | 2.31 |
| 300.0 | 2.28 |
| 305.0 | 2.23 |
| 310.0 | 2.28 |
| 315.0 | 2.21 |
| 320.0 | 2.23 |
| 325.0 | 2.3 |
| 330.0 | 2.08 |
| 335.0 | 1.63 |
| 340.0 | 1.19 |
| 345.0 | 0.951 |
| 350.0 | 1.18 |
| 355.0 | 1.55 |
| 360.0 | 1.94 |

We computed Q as -4.00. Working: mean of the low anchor 2.11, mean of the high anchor 1.92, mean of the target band 2.44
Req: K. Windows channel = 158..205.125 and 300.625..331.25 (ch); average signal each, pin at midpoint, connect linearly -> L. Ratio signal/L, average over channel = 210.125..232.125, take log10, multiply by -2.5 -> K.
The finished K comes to 0.40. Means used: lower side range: 2.57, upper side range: 2.23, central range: 1.71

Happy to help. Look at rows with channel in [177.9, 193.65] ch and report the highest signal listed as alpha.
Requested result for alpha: 2.68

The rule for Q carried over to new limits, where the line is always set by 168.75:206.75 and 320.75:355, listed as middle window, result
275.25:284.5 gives -1.9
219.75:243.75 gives 1.3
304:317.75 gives -3.7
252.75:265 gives -2.0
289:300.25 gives -2.8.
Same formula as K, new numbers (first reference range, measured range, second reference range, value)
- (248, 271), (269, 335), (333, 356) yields -0.23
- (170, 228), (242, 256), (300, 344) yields -0.15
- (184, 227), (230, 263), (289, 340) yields -0.16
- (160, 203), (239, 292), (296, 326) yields -0.02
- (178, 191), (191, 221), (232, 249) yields 0.21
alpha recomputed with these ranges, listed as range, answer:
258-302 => 2.48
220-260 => 2.58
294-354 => 2.31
